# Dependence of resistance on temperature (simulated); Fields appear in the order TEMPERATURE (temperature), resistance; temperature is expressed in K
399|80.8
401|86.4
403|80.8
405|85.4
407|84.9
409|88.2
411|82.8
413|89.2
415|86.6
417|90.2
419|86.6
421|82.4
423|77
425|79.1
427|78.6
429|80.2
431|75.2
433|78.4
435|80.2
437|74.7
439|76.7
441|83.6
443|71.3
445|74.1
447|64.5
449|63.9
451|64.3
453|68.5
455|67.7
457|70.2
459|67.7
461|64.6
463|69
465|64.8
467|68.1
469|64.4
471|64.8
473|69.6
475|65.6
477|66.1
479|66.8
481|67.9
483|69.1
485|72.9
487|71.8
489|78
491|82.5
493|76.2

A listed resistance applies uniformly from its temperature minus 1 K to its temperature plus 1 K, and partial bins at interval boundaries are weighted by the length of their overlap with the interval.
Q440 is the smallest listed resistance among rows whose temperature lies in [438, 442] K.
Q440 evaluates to 76.7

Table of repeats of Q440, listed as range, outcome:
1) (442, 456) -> 63.9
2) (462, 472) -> 64.4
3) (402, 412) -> 80.8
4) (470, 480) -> 64.8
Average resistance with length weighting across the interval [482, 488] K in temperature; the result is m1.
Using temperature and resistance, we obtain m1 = 71.3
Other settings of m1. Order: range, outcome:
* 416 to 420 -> 88.4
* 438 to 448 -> 74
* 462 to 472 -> 66.2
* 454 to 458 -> 69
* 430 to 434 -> 76.8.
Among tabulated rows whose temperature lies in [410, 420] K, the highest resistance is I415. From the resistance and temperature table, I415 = 90.2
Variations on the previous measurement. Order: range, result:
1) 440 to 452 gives 83.6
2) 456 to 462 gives 70.2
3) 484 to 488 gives 72.9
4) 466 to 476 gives 69.6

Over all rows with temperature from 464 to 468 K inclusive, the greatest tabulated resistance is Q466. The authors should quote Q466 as 68.1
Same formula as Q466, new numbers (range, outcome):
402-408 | 85.4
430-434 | 78.4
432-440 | 80.2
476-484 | 69.1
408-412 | 88.2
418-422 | 86.6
